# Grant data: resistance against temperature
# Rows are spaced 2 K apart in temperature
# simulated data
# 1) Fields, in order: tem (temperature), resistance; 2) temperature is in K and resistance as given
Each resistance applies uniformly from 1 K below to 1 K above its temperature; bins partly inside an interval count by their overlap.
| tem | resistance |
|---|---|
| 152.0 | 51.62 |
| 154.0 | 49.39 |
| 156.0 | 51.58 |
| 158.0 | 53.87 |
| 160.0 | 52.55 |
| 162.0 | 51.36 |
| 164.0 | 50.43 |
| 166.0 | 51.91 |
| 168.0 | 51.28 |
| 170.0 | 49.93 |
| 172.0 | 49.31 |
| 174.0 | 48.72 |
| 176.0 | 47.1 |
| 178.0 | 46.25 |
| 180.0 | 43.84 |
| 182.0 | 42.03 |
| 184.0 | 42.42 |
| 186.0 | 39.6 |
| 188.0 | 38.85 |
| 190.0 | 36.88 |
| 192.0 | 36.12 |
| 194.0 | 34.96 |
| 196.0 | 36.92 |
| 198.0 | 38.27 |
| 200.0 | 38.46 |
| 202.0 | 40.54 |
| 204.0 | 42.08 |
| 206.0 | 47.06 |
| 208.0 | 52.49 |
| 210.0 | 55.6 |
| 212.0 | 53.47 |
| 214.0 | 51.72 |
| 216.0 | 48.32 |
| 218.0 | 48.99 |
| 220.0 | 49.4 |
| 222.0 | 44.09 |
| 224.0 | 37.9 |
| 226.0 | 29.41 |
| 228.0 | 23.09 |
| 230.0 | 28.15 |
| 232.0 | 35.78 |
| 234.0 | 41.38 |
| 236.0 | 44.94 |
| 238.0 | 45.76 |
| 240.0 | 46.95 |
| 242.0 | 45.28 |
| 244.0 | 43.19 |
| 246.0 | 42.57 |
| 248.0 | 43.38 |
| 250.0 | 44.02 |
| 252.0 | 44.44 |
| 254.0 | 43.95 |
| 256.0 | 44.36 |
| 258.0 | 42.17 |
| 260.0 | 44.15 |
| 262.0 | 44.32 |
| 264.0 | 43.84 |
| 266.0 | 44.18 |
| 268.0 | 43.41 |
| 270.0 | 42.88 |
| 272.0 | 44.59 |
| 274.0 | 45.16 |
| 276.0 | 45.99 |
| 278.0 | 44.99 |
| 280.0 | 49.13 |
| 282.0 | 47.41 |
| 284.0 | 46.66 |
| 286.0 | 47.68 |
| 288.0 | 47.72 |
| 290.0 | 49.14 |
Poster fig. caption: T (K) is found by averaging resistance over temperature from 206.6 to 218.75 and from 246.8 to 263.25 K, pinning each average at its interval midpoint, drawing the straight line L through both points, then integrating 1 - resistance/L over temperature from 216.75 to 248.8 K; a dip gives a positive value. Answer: 4.8 K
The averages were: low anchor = 51.7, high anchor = 43.8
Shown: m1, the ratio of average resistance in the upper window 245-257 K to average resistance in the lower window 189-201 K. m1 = 1.19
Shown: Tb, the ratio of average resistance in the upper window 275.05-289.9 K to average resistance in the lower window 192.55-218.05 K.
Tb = 1.05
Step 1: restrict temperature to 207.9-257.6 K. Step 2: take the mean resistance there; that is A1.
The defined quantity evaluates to 43.4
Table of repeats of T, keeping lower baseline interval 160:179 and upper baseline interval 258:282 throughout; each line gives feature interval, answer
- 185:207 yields 4.2 K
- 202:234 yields 3.0 K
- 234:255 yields 0.8 K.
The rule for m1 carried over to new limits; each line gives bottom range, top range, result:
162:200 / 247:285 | 1.02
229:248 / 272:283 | 1.11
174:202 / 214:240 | 1.00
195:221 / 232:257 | 0.94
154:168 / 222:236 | 0.66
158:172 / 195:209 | 0.82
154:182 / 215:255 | 0.84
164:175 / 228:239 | 0.75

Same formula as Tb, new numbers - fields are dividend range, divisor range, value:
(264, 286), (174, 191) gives 1.07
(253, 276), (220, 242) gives 1.14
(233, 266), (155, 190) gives 0.93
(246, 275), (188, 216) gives 1.01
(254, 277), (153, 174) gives 0.86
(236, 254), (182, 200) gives 1.16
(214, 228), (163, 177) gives 0.85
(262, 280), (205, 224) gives 0.90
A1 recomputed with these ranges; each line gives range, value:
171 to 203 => 41.3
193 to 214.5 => 44.5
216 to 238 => 39.1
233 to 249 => 44.2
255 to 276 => 44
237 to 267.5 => 44.2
